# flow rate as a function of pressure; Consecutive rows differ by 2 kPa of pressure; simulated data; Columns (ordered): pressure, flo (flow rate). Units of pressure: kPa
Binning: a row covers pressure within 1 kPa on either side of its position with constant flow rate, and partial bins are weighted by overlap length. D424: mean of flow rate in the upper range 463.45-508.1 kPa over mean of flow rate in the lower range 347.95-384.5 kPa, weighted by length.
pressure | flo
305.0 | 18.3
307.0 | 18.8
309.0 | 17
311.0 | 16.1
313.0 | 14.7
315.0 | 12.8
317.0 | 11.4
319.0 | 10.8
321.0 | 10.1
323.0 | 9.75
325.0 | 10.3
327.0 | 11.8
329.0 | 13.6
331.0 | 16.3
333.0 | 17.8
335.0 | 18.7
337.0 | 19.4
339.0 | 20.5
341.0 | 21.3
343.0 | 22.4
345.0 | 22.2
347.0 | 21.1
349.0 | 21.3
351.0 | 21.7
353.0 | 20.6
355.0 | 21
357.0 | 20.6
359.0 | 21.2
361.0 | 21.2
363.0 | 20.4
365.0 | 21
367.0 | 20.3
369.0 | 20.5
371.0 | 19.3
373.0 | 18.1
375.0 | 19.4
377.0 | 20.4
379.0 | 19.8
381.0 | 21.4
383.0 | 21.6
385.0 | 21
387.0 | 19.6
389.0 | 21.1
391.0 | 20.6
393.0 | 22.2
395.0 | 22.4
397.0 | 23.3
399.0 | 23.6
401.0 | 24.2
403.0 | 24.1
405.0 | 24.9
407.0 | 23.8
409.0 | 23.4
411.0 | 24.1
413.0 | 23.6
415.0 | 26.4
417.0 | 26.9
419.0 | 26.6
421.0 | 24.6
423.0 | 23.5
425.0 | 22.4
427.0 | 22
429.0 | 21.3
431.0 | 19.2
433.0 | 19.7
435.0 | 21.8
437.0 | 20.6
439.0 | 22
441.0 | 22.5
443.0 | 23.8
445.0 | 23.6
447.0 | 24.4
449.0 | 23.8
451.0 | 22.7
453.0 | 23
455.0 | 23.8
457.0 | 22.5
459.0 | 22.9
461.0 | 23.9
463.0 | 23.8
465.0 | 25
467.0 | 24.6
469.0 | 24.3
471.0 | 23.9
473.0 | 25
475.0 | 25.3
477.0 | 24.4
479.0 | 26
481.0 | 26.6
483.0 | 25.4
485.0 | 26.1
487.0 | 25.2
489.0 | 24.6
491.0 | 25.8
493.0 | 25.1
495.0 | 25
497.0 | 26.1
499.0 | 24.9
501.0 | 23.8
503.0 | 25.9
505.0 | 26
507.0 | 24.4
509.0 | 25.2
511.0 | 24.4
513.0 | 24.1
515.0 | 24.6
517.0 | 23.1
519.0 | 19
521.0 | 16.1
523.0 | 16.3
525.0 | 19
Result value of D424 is 1.22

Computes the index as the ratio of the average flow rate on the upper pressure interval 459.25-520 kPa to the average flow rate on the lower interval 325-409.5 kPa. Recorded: 1.20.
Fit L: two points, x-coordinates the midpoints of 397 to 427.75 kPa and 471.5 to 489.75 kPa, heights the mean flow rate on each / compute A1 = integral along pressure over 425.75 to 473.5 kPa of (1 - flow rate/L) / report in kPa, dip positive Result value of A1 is 3.8 kPa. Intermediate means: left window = 24.3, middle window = 22.9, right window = 25.4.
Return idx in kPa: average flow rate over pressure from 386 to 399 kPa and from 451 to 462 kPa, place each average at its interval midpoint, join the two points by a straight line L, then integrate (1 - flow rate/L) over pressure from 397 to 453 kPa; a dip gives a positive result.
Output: -2.2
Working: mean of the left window 21.7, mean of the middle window 23.3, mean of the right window 23.2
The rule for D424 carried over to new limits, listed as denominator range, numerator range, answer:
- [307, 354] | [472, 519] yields 1.50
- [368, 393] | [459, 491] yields 1.23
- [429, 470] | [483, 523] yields 1.05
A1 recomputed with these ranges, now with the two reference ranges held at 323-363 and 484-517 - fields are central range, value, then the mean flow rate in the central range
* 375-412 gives -2.4 kPa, 22.2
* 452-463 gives 0.0 kPa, 23.3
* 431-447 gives 0.5 kPa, 22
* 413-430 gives -1.7 kPa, 24.2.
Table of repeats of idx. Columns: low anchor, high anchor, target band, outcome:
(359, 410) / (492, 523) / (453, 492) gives -2.8 kPa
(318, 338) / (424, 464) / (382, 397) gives -2.4 kPa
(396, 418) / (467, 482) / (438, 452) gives 0.8 kPa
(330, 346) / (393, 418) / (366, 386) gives 1.9 kPa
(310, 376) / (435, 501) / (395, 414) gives -2.6 kPa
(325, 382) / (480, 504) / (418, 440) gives 0.6 kPa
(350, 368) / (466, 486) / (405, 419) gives -1.2 kPa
